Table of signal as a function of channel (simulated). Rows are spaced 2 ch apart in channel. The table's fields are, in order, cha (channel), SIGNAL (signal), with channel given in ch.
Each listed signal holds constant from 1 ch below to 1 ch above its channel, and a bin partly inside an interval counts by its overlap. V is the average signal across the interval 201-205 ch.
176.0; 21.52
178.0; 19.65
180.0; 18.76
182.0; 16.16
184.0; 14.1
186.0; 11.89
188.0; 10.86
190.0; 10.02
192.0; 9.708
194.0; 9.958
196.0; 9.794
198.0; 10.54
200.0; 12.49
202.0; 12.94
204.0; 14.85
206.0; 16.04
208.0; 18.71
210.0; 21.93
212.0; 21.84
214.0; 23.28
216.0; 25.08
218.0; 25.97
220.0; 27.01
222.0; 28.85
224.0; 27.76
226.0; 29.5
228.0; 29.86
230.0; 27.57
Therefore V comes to 13.9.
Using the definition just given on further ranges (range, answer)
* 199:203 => 12.7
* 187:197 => 10.1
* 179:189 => 14.4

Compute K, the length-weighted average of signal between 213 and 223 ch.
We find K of 26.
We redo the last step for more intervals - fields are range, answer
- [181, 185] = 15.1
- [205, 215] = 20.4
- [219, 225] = 27.9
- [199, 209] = 15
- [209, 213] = 21.9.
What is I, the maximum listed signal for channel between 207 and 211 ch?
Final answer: 21.93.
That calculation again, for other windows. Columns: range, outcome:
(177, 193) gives 19.65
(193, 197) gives 9.958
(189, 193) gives 10.02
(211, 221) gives 27.01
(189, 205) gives 14.85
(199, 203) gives 12.94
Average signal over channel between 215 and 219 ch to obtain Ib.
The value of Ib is 25.5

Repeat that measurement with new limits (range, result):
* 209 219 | 23.6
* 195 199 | 10.2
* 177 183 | 18.2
